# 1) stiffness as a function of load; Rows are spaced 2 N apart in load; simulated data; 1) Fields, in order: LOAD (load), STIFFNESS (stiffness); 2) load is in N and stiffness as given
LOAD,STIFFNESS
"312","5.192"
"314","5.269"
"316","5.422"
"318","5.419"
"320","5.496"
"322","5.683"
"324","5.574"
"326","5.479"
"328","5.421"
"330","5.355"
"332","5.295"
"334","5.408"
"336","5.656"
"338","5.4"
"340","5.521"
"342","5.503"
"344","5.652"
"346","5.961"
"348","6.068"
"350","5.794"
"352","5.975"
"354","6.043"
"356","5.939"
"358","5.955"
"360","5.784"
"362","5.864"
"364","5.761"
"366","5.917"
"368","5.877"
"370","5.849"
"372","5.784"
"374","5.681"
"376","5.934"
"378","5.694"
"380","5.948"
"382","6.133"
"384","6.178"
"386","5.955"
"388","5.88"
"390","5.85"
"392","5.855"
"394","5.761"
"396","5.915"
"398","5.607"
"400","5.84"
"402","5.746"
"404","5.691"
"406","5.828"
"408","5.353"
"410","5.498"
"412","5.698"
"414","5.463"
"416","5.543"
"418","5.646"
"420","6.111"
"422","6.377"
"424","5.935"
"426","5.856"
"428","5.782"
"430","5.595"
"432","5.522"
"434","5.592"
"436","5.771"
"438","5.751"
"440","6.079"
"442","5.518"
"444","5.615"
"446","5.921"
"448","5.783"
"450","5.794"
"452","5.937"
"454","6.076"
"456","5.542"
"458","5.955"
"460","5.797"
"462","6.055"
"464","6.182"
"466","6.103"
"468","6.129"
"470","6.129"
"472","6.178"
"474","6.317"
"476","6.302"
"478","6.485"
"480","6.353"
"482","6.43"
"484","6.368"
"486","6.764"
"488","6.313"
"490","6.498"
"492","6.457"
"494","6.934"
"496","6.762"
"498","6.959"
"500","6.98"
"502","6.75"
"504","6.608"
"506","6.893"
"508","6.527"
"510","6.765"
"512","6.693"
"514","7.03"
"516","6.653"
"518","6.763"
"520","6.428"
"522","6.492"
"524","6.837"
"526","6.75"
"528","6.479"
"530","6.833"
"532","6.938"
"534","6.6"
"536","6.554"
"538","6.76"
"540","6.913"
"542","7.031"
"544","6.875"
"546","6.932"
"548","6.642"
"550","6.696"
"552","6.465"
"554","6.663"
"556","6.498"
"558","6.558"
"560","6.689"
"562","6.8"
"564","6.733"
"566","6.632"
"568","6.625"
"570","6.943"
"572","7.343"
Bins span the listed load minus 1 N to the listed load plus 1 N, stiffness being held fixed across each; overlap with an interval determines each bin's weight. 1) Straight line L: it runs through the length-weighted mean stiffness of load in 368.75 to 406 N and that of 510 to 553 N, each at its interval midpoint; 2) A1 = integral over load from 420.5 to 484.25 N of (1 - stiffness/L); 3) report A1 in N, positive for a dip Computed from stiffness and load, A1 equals 2.82 N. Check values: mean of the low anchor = 5.85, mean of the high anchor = 6.73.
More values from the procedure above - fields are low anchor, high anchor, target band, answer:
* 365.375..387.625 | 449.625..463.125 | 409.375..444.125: 0.9 N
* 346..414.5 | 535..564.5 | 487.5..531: -1.3 N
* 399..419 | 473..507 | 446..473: 1.1 N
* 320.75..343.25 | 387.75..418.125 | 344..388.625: -2.5 N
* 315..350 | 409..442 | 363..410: -1.2 N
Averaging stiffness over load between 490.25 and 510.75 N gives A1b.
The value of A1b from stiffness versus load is 6.75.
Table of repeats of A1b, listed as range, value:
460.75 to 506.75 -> 6.47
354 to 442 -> 5.81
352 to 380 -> 5.86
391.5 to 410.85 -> 5.71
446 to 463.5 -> 5.88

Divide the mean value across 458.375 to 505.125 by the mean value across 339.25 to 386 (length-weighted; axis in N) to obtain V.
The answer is 1.10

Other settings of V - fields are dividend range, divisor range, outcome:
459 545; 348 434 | 1.13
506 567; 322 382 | 1.17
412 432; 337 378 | 1.00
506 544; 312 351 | 1.22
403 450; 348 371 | 0.97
